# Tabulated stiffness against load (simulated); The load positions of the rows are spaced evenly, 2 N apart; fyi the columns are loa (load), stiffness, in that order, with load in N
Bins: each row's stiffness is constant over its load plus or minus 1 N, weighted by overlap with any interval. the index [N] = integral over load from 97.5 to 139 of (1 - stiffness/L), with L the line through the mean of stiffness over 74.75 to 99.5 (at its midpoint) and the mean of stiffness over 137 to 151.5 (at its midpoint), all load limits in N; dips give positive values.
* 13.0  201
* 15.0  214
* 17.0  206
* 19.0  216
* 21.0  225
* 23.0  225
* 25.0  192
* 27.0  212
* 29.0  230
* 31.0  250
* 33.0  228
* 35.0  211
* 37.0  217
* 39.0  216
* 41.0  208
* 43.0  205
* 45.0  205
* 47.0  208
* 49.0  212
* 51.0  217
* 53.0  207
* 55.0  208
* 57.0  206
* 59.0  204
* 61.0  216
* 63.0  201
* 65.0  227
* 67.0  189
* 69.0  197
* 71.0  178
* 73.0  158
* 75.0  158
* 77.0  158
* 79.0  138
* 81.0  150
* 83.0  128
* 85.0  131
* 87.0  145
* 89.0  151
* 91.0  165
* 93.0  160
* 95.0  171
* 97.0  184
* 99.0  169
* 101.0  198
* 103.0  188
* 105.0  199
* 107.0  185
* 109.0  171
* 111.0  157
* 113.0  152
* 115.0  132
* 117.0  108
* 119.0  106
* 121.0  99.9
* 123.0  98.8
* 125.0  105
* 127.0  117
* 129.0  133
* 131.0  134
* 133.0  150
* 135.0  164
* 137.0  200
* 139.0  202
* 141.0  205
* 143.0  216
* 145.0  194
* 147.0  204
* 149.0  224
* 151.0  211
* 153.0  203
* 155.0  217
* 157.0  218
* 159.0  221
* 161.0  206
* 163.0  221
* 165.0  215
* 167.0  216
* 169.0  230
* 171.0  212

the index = 7.18 N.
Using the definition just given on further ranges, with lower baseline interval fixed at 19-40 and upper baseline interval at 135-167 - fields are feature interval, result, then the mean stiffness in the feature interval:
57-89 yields 6.54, 172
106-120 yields 4.50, 144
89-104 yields 2.76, 175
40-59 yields 0.90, 208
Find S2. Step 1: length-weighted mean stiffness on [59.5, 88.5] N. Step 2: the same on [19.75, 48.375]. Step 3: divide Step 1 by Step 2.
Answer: 0.8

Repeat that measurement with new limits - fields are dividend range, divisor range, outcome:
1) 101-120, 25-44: 0.72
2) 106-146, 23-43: 0.70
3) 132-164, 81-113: 1.23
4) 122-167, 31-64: 0.87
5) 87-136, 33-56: 0.71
